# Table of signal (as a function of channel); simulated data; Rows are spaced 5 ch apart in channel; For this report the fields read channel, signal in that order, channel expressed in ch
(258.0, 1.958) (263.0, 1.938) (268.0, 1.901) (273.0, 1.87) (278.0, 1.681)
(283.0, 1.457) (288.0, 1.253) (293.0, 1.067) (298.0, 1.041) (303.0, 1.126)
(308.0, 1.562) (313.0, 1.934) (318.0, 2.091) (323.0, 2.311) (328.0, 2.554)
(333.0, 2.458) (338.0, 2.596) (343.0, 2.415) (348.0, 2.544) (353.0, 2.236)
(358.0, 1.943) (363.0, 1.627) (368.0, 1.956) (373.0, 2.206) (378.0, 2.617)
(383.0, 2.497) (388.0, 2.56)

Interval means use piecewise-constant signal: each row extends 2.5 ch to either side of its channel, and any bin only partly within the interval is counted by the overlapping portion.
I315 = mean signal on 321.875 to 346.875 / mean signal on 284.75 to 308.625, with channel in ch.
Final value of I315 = 2.08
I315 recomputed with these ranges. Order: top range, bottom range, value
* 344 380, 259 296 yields 1.35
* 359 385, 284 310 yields 1.78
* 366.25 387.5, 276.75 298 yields 1.80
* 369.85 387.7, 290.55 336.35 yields 1.35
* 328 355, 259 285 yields 1.38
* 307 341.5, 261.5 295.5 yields 1.42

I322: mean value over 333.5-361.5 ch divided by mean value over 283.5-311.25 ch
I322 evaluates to 1.9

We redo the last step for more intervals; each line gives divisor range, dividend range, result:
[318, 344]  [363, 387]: 0.93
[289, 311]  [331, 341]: 2.07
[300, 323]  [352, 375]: 1.14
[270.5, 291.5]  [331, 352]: 1.61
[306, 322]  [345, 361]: 1.16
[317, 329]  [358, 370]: 0.78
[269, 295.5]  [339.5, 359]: 1.56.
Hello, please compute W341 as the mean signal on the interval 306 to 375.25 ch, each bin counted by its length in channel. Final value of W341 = 2.18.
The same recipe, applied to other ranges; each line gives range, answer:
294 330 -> 1.76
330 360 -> 2.38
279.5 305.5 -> 1.21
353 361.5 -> 1.99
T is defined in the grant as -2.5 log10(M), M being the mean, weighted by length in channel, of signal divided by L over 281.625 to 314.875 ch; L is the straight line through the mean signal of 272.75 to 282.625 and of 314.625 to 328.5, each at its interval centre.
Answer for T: 0.418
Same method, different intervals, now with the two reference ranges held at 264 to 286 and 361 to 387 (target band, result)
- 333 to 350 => -0.22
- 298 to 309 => 0.44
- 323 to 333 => -0.23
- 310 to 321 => -0.04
